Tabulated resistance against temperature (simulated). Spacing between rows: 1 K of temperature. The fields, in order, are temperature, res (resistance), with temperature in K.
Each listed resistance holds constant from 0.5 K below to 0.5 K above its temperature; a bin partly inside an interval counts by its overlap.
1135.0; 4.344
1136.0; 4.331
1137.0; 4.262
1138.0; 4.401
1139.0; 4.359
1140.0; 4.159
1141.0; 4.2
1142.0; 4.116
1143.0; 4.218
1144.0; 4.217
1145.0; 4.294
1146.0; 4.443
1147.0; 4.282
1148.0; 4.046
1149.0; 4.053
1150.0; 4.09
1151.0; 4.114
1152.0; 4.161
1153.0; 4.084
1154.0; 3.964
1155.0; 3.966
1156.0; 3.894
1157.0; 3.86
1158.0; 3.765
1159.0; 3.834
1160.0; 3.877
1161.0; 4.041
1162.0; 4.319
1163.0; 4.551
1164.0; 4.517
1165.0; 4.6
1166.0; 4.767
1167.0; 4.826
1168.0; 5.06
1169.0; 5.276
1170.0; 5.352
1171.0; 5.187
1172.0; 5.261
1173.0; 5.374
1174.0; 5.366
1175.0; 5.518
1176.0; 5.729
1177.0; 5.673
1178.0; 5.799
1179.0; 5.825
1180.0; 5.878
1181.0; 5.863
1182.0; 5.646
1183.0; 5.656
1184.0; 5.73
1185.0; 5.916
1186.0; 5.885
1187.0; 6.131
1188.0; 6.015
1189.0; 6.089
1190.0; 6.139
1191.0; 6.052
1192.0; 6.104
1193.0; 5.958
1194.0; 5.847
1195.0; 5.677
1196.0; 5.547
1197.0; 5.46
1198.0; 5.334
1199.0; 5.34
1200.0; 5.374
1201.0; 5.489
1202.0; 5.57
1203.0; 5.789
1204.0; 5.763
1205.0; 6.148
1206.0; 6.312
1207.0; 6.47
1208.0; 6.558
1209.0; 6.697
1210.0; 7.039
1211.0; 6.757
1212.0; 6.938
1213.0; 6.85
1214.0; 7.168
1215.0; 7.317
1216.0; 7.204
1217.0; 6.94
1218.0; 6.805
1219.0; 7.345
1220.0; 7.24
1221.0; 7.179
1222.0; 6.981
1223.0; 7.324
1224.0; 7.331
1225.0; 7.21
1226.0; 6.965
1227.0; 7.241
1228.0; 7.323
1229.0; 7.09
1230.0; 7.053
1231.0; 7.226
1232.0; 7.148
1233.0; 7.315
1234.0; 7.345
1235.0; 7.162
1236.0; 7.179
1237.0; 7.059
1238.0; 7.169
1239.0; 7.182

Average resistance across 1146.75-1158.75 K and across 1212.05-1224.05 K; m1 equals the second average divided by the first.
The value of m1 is 1.8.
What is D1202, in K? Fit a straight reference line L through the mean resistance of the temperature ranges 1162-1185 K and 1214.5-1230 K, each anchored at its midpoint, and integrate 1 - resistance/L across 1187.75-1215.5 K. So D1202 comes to 1.1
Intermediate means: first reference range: 5.33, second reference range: 7.16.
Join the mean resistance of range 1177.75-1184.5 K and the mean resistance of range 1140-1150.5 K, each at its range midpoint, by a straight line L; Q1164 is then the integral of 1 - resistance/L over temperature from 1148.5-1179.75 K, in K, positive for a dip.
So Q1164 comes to 2.3 K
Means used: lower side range 4.19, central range 4.68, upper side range 5.77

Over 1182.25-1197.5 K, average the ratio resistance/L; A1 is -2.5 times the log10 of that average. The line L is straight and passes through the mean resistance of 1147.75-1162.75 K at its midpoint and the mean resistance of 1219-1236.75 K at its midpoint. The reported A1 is -0.07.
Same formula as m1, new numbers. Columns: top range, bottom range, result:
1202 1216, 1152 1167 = 1.58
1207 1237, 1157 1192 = 1.34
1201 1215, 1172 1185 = 1.14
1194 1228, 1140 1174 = 1.49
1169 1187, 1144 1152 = 1.34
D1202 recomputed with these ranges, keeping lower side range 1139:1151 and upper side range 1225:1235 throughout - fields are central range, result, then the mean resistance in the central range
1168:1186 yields -0.9 K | 5.58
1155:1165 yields 1.3 K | 4.09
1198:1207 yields 0.7 K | 5.74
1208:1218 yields -0.6 K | 6.96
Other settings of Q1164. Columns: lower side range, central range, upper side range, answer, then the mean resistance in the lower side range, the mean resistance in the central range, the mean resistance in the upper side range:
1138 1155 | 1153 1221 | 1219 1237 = 0.6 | 4.18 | 5.65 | 7.2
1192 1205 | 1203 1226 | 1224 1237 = -1.6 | 5.64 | 6.87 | 7.19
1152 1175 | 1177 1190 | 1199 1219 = -1.2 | 4.55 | 5.87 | 6.48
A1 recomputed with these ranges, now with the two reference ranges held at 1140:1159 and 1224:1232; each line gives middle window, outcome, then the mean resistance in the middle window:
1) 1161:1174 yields -0.02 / 4.91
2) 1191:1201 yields 0.05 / 5.64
